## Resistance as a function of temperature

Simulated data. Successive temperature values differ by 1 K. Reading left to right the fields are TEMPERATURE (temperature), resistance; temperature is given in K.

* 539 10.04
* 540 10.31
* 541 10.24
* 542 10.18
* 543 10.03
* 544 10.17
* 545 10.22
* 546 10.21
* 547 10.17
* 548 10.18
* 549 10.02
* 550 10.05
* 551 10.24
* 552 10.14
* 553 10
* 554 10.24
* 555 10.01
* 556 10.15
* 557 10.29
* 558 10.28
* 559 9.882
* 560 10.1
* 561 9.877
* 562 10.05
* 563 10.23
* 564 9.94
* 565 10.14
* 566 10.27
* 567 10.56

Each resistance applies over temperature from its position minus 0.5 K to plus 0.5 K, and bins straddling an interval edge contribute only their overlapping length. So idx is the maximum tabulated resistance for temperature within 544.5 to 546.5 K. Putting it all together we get 10.22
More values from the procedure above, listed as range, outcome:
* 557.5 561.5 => 10.28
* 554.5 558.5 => 10.29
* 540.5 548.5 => 10.24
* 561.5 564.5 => 10.23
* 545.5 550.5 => 10.21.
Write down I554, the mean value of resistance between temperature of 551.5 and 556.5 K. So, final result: 10.1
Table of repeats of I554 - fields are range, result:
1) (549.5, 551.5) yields 10.1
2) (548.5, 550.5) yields 10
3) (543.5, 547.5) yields 10.2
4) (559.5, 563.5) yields 10.1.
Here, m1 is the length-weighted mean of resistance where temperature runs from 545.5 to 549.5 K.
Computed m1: 10.1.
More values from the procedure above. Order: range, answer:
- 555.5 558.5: 10.2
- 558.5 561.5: 9.95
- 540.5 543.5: 10.2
